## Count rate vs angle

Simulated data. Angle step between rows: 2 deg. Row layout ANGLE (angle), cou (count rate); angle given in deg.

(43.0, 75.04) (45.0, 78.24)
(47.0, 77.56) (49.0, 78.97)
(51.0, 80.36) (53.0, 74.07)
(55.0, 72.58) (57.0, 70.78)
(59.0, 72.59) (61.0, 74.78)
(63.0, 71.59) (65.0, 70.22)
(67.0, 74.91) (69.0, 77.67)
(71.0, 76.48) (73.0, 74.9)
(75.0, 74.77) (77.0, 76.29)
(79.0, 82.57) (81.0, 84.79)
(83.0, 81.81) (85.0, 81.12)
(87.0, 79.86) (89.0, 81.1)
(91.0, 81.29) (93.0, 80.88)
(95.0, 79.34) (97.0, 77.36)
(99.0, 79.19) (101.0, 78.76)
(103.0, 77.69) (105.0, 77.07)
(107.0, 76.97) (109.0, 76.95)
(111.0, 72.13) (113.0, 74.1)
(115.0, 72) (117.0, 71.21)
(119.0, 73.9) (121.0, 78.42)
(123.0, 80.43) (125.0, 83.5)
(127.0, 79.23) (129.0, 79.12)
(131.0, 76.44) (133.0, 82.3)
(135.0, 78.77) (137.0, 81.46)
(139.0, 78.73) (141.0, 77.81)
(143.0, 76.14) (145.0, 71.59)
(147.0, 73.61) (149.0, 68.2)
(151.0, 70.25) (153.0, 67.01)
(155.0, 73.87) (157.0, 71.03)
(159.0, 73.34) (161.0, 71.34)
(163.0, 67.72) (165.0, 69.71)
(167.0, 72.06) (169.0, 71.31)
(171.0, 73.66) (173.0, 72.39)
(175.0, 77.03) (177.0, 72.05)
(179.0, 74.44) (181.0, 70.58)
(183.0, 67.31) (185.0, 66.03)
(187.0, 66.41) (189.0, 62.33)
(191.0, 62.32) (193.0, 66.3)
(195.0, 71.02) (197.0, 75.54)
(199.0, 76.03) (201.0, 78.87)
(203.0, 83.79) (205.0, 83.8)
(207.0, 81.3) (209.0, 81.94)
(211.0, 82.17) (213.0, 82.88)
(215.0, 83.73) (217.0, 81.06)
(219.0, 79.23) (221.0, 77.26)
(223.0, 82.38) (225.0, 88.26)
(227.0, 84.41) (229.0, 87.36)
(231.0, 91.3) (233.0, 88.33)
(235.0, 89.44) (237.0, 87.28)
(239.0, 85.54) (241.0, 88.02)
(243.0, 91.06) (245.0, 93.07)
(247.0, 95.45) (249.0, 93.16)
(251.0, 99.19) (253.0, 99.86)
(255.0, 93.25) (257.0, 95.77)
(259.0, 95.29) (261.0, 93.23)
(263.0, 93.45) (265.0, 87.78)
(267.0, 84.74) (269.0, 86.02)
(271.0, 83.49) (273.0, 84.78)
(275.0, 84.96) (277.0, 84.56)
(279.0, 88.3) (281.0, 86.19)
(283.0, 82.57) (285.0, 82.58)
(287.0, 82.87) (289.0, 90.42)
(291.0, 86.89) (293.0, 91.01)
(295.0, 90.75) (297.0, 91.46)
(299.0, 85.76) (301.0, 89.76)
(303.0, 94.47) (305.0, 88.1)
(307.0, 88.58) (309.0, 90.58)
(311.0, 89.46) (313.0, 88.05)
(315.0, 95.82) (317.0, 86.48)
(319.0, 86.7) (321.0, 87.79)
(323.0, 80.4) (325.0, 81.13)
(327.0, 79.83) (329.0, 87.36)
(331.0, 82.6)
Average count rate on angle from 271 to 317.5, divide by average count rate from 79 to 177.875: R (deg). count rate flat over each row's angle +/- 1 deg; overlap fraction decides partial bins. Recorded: 1.16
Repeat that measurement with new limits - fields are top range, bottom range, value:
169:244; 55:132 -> 1.02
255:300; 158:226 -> 1.18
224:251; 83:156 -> 1.17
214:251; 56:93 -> 1.13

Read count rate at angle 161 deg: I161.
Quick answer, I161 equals 71.34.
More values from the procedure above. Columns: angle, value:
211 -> 82.17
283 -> 82.57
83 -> 81.81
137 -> 81.46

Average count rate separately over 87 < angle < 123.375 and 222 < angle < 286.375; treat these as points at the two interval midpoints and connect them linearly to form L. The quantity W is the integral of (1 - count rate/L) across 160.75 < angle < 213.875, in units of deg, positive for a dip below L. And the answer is 6.6 deg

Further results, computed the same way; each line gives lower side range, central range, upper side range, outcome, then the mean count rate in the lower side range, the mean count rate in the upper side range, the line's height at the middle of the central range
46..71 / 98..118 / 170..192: -0.8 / 74.7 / 69.5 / 72.6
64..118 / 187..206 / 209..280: 2.7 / 77.5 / 88.1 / 84.8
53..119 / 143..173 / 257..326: 3.5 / 76.6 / 87.9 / 80.6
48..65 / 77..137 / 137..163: -4.1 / 74.2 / 72.9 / 73.5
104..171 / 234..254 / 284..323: -2.0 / 74.8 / 88.6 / 83.6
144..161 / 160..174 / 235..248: 0.6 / 71.1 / 90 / 74.2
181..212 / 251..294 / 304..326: -3.3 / 73.6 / 87.6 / 82.5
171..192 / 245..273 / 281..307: -3.4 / 69.3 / 88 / 82.2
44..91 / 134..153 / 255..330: 1.4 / 77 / 87.8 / 80.6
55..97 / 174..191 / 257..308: 2.8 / 77.3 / 88.1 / 82.8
